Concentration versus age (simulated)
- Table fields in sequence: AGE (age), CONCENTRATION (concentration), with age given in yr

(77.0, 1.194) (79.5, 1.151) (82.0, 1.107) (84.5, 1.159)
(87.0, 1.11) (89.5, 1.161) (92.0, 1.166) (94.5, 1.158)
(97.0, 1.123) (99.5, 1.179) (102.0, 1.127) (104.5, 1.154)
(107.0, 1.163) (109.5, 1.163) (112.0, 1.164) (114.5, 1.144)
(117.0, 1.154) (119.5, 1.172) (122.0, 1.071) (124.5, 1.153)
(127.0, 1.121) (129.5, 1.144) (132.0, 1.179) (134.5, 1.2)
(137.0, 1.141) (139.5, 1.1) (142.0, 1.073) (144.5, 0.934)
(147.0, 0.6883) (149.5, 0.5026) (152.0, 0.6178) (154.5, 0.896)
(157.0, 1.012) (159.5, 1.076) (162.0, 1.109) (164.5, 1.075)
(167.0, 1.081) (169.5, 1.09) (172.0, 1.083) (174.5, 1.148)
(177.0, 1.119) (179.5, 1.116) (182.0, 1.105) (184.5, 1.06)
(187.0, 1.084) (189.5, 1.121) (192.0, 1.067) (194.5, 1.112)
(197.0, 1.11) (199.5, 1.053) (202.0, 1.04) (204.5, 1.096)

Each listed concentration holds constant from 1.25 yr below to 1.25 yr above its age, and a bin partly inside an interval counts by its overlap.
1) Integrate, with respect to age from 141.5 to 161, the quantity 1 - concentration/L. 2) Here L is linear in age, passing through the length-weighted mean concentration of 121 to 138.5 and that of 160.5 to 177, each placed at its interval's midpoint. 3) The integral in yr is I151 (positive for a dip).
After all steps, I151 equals 4.78 yr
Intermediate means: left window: 1.14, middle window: 0.845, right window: 1.1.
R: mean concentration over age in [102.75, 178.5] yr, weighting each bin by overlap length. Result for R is 1.06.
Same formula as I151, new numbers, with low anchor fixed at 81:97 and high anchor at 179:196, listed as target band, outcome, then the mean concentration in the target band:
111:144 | -0.33 yr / 1.13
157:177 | 0.24 yr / 1.09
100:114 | -0.26 yr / 1.15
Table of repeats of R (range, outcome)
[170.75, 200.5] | 1.1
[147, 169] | 0.914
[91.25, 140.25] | 1.15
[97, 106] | 1.15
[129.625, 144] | 1.13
